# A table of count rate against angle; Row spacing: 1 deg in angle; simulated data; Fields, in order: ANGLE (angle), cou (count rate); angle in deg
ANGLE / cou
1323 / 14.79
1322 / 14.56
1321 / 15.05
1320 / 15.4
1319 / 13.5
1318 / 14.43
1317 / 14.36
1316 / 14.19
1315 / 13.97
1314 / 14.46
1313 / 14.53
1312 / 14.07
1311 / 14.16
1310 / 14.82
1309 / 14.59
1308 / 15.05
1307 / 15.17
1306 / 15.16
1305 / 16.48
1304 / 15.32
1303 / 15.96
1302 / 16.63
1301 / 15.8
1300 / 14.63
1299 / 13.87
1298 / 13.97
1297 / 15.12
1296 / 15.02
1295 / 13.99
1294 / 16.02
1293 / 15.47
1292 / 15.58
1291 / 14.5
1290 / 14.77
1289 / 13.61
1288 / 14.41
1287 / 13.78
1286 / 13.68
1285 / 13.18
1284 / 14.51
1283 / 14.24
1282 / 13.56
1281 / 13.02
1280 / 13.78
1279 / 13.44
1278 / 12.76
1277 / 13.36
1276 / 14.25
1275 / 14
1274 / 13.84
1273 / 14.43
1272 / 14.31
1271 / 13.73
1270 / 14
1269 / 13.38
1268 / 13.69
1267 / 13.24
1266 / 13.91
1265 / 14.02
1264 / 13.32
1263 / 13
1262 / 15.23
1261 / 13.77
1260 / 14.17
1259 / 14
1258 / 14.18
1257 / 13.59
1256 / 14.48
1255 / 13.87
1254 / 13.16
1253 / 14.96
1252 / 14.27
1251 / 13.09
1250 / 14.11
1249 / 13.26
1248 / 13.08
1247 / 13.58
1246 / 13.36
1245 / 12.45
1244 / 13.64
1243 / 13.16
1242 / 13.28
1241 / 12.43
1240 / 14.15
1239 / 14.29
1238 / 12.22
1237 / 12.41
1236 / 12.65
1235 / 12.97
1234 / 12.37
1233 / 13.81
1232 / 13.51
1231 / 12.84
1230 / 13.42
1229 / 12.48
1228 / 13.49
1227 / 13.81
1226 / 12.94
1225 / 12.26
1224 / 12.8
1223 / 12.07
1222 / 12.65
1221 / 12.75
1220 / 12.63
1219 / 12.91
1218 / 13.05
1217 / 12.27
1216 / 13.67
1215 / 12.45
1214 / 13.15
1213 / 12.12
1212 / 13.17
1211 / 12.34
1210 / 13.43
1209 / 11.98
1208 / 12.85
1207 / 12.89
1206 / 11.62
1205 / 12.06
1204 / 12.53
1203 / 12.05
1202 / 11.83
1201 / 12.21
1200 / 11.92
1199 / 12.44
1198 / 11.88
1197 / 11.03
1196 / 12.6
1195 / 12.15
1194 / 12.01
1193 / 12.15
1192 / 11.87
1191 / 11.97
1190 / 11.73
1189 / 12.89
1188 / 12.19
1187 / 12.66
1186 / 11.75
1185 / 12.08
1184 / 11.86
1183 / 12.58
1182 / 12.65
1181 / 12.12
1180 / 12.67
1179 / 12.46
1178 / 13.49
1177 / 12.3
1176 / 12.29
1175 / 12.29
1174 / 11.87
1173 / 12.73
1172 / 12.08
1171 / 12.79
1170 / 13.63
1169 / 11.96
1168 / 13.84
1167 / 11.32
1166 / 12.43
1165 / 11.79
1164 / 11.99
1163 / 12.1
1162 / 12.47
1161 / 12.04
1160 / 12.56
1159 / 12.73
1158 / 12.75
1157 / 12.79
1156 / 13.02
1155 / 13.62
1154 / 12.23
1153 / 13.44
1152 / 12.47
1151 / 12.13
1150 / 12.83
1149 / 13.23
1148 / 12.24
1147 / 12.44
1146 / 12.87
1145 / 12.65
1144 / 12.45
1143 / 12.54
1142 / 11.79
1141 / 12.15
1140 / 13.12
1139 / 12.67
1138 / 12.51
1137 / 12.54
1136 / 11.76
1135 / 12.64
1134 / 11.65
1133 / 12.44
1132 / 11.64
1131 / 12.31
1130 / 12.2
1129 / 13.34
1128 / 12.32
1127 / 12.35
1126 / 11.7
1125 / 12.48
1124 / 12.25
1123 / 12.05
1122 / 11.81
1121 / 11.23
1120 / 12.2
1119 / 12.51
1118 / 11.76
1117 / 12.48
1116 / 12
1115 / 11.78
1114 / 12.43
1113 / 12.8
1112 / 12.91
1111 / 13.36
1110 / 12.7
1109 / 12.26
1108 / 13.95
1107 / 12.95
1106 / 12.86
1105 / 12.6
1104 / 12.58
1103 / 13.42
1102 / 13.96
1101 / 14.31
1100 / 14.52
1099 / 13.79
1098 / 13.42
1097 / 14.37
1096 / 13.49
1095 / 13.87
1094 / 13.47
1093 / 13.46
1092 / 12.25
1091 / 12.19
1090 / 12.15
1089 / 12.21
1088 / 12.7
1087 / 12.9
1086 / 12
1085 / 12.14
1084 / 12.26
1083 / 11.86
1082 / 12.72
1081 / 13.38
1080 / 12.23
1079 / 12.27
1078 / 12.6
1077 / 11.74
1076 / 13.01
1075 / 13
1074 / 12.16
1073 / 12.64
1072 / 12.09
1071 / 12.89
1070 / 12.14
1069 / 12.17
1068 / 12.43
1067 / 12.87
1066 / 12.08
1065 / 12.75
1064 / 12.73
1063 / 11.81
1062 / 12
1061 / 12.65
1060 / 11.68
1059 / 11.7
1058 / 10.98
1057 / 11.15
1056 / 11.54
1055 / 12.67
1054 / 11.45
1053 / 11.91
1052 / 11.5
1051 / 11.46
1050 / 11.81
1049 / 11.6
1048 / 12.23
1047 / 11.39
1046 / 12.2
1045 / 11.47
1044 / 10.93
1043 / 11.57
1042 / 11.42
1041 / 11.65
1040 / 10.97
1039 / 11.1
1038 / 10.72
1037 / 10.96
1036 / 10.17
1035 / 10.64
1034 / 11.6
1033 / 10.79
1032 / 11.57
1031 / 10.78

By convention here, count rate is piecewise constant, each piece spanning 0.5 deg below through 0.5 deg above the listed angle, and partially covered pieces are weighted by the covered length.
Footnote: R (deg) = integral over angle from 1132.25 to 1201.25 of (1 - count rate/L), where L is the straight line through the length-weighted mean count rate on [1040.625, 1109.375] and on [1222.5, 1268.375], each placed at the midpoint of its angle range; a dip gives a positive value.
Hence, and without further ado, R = 3.0 deg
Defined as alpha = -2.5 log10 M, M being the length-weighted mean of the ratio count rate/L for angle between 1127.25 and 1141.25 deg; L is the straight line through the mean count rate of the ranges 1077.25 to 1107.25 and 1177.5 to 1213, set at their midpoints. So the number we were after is 0.03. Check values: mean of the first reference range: 13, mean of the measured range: 12.4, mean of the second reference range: 12.3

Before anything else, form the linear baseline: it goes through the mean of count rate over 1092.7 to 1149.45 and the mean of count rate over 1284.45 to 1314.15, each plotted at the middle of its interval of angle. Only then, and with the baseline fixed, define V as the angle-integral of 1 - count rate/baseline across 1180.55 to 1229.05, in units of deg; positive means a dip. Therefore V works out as 4.4 deg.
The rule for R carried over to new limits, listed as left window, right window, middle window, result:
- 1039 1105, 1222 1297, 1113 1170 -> 2.1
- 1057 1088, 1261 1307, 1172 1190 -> 1.3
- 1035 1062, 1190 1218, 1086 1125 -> -3.4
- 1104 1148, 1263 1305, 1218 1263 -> 1.4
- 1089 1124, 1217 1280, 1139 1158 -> 0.5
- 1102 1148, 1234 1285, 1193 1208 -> 1.1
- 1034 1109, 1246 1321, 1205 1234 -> 1.8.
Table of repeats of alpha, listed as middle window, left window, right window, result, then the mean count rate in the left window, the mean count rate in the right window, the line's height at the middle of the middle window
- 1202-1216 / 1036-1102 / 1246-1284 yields 0.07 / 12.3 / 13.8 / 13.4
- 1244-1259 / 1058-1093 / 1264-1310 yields 0.03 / 12.4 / 14.4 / 14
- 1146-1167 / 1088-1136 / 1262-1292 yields 0.04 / 12.7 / 13.8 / 13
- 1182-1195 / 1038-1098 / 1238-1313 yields 0.10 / 12.2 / 14.1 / 13.3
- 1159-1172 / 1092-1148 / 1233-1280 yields 0.05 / 12.7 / 13.6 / 13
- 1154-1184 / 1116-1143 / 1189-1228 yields -0.02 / 12.2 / 12.4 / 12.3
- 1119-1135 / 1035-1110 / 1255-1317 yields 0.06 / 12.3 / 14.3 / 12.8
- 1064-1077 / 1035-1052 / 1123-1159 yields -0.08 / 11.3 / 12.5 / 11.7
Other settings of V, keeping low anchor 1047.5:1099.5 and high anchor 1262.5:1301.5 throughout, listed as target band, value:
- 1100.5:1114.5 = -0.45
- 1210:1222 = 0.67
